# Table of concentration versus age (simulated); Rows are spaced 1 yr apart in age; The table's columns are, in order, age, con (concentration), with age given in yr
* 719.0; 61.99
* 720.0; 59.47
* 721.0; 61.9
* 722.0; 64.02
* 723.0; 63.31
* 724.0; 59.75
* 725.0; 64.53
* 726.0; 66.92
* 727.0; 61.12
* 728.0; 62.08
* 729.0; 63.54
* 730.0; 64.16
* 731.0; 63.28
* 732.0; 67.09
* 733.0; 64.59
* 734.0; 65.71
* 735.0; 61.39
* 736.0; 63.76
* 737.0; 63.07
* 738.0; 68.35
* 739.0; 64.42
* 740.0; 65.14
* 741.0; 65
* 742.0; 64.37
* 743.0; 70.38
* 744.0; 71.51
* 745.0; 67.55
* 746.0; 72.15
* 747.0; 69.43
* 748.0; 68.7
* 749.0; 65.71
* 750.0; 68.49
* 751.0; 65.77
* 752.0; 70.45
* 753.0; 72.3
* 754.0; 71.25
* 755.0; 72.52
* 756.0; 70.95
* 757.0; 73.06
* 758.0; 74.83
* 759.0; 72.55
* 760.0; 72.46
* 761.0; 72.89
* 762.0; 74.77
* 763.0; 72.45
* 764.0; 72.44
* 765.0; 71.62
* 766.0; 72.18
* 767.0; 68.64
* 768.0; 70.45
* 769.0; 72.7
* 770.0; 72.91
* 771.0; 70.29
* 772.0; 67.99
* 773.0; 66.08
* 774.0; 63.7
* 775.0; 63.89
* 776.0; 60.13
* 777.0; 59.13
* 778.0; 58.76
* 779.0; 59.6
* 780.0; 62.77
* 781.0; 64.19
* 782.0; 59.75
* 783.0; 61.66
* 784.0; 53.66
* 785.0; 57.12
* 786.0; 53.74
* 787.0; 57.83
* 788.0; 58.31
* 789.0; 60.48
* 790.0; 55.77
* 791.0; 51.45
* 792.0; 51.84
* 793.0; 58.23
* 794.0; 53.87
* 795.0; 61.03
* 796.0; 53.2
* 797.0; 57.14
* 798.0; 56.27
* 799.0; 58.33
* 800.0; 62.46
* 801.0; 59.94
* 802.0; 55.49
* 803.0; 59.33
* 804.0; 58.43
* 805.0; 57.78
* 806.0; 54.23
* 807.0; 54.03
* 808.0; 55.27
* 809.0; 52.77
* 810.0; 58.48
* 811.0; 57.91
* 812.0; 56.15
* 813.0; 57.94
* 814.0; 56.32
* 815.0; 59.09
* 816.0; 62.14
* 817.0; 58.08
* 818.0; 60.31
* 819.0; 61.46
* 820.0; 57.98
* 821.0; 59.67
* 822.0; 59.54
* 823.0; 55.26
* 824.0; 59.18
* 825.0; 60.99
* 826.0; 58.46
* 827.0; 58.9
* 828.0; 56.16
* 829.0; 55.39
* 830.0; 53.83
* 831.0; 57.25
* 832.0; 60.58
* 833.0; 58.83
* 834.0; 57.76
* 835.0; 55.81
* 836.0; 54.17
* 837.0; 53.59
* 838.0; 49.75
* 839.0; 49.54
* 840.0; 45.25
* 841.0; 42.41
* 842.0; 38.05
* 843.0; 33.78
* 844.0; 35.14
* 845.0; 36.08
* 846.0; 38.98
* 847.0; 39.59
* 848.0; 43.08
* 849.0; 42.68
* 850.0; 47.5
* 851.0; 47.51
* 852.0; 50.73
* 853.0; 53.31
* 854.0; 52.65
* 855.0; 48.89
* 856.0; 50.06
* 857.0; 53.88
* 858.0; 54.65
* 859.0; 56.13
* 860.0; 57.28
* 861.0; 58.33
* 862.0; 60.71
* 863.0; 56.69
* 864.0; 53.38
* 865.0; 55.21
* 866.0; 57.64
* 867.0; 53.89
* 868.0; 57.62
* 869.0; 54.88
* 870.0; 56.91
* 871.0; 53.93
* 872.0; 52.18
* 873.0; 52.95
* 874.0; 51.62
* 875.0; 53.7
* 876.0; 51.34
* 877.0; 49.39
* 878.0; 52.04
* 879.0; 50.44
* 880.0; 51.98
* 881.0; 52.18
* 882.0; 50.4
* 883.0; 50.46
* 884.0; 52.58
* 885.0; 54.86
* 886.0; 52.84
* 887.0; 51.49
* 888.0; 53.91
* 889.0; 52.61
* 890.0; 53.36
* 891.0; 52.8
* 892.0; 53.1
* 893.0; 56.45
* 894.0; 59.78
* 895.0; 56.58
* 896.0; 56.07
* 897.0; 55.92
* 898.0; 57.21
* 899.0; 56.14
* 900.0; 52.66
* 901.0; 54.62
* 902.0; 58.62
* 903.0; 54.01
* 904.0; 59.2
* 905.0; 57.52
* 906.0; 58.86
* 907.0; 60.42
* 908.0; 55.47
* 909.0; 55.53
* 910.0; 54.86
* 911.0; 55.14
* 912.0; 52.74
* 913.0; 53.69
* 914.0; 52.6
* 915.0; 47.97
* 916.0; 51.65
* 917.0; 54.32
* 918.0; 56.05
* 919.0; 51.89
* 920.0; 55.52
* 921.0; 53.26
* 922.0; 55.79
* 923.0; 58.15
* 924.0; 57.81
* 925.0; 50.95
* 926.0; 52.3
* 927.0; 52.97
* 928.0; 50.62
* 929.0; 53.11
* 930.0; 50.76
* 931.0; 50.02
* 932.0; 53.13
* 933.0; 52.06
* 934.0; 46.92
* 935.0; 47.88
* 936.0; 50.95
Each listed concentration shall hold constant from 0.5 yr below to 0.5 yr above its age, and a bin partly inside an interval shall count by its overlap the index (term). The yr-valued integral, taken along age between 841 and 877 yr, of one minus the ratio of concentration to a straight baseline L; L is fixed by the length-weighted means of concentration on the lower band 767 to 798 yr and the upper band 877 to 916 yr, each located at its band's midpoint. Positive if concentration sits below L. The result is 3.9 yr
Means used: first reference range 60.6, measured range 50.2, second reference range 54.3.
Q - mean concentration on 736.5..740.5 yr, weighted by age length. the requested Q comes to 65.2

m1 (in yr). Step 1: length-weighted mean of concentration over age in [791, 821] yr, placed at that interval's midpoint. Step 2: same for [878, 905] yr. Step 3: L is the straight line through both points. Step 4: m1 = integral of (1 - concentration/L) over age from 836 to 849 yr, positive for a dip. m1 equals 3.1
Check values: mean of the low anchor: 57.4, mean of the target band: 42.6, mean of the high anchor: 54.3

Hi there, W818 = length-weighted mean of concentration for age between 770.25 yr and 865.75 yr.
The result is 55.4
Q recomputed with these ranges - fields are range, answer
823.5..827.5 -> 59.4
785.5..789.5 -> 57.6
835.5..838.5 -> 52.5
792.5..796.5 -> 56.6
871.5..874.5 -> 52.2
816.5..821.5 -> 59.5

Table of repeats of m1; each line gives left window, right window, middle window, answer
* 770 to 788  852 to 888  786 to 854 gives 4.68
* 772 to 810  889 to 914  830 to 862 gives 4.25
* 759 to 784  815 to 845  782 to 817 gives 2.06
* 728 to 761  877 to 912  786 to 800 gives 1.55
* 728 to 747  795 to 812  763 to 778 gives -1.56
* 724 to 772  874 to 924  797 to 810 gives 1.26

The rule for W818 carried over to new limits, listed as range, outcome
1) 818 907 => 53.2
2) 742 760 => 70.3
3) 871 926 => 54.1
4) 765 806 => 60.7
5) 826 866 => 50.8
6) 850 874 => 54.1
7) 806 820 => 57.6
